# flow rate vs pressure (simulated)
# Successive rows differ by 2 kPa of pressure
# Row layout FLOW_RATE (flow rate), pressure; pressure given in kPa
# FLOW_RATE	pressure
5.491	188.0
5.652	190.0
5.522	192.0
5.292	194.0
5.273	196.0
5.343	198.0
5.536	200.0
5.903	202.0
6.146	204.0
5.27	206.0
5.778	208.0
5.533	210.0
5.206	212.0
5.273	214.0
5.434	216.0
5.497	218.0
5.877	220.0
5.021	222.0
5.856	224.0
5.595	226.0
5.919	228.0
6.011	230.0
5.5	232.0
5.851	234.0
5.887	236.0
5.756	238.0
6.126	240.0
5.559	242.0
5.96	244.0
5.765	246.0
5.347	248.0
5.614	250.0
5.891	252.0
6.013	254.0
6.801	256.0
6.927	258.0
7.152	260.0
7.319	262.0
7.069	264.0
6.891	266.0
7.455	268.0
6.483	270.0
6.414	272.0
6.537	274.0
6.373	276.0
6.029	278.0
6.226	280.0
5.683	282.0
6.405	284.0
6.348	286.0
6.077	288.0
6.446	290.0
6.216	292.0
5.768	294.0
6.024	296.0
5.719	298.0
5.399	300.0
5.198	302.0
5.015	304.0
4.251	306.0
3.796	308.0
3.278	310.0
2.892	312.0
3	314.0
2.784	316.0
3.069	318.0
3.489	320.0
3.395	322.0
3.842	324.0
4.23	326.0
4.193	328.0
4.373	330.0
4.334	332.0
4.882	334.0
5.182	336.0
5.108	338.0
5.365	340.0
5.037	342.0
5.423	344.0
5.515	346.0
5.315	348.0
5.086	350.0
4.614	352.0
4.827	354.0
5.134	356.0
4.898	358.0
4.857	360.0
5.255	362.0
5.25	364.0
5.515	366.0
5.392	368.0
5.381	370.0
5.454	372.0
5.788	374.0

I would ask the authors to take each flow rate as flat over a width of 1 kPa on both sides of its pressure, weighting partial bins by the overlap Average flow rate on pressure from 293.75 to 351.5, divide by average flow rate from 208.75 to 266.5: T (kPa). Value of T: 0.76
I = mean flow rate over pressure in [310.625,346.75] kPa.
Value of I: 4.21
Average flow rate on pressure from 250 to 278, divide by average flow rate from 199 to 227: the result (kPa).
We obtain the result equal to 1.2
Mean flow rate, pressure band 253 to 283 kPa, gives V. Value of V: 6.62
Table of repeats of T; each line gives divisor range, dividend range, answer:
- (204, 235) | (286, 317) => 0.87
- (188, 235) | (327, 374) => 0.91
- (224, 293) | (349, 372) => 0.82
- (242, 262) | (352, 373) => 0.83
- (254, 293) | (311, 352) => 0.66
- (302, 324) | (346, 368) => 1.42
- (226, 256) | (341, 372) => 0.89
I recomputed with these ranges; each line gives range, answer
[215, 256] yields 5.75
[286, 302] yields 5.93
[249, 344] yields 5.36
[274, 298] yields 6.14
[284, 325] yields 4.64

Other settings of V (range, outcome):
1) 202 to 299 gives 6.04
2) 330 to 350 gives 5.09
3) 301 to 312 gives 4.18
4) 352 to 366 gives 5.04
